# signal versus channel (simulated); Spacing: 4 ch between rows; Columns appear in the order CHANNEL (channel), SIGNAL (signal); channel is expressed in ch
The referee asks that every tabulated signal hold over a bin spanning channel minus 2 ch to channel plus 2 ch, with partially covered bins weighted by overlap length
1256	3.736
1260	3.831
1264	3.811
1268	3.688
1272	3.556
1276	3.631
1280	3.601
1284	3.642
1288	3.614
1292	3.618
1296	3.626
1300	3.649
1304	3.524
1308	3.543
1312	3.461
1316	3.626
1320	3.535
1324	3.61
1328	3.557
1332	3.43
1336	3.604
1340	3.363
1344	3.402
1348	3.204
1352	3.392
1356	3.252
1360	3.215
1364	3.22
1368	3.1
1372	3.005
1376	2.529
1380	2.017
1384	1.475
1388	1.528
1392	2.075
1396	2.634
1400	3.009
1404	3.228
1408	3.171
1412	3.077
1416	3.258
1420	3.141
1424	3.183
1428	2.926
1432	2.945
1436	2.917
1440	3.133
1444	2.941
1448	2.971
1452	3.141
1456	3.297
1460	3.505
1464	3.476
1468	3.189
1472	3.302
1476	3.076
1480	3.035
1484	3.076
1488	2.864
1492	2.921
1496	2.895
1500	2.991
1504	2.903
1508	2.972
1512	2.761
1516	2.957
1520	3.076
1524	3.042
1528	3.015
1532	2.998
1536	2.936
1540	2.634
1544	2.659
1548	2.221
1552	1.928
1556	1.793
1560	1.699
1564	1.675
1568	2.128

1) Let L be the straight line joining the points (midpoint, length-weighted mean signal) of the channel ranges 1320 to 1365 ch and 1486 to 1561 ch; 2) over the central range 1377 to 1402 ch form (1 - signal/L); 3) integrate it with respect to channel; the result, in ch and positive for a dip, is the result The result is 8.4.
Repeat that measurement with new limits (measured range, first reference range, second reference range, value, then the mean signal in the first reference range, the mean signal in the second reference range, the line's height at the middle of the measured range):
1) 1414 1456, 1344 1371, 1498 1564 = -1.45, 3.23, 2.63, 2.97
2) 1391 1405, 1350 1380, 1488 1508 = 1.19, 3.03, 2.93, 3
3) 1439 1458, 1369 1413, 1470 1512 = -2.05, 2.52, 2.99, 2.79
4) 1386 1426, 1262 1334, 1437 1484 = 5.82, 3.6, 3.18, 3.32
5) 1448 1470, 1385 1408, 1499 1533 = -4.33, 2.51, 2.97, 2.75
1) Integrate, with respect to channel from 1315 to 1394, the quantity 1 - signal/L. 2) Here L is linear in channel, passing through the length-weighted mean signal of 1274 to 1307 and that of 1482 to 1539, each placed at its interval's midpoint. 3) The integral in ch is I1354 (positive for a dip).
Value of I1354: 9.95 ch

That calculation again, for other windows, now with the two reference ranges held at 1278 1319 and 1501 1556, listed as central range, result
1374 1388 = 5.75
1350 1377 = 1.84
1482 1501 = -0.44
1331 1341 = -0.08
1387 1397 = 3.59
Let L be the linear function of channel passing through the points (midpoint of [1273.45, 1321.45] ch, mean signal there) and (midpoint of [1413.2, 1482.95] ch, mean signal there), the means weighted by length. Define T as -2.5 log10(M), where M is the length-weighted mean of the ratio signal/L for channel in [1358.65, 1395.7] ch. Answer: 0.34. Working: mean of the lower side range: 3.59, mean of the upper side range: 3.14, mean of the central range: 2.46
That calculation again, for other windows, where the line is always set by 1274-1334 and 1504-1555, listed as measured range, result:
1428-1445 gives 0.04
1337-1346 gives 0.01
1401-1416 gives 0.01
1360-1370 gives 0.06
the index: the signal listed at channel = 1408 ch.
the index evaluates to 3.171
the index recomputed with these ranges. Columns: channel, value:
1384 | 1.475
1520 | 3.076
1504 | 2.903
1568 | 2.128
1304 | 3.524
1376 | 2.529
